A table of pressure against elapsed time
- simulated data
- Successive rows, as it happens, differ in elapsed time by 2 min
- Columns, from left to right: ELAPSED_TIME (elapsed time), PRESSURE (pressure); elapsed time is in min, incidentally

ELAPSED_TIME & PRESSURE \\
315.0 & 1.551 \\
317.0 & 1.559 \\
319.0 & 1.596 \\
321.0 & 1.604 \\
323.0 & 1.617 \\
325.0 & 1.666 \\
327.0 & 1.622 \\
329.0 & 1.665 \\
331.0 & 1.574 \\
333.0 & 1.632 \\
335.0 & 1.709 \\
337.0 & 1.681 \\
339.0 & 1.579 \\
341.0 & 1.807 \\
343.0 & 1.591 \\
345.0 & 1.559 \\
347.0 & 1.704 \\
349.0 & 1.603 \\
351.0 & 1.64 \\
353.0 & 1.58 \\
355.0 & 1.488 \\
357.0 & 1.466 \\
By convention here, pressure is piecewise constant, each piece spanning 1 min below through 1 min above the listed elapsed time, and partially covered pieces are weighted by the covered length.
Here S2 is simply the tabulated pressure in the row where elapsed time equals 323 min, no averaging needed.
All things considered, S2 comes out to 1.617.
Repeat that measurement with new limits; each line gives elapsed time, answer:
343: 1.591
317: 1.559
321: 1.604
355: 1.488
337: 1.681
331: 1.574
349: 1.603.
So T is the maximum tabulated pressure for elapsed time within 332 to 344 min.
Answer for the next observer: 1.807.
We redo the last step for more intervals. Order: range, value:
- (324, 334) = 1.666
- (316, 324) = 1.617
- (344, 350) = 1.704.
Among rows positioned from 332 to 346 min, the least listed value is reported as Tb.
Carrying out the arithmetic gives 1.559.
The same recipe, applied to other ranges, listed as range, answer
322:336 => 1.574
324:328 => 1.622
